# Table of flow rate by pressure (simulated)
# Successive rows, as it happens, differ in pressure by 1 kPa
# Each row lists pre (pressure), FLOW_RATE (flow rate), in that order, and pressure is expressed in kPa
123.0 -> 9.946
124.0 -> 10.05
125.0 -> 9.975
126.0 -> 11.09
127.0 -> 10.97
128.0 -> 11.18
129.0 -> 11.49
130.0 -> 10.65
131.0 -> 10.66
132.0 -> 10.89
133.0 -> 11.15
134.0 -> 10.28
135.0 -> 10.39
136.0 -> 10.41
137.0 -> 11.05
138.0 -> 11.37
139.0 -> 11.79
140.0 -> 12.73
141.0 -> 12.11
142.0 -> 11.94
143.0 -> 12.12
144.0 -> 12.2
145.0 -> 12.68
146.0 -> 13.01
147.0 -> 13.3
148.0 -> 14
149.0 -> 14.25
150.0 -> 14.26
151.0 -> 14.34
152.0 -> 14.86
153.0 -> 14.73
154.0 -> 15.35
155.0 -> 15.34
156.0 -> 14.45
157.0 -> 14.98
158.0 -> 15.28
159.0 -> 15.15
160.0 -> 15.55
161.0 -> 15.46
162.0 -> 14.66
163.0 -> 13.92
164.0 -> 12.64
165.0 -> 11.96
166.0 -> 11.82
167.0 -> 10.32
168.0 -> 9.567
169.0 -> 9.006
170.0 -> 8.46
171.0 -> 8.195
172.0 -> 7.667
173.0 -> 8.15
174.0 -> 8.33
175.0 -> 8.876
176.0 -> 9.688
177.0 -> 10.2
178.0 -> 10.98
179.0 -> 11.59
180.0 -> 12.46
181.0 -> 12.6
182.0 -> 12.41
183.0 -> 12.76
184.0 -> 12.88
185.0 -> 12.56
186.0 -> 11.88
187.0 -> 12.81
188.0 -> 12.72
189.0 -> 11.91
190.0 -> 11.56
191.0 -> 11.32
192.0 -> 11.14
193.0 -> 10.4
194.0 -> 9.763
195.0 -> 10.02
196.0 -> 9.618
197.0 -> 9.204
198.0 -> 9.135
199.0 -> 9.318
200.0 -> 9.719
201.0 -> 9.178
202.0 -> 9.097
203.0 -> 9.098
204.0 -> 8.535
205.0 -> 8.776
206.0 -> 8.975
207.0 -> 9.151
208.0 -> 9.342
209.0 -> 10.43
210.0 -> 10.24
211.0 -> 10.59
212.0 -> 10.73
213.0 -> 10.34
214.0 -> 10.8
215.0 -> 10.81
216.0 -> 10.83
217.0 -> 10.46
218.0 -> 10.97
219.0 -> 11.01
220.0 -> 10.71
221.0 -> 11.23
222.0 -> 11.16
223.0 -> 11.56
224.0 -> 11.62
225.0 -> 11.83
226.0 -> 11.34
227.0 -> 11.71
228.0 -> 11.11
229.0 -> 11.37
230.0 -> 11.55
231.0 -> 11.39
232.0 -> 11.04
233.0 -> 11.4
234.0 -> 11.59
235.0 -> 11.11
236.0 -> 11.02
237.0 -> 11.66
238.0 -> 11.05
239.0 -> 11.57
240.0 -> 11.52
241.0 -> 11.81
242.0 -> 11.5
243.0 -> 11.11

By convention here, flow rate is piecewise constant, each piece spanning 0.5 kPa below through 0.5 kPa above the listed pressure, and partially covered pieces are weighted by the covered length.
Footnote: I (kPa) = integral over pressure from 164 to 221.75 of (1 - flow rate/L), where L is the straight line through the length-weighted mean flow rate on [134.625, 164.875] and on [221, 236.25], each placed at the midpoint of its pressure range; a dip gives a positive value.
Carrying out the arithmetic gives 8.93 kPa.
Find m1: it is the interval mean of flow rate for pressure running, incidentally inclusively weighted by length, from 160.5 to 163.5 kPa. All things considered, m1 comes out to 14.7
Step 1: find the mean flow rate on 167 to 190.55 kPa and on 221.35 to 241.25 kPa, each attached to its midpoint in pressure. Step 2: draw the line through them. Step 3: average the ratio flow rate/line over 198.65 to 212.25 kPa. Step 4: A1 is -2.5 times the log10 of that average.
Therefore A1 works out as 0.17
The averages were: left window 10.7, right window 11.4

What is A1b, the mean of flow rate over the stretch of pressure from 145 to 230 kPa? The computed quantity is 11.4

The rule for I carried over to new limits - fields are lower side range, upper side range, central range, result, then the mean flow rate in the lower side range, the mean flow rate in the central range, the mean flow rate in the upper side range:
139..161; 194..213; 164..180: 3.0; 13.9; 9.83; 9.54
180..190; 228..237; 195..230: 4.3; 12.5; 10.3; 11.3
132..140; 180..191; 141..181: -2.4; 11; 12.4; 12.4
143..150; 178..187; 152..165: -1.8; 13.2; 14.7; 12.3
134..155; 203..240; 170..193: 1.7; 12.8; 11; 10.8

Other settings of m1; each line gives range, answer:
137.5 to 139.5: 11.6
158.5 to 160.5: 15.4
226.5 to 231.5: 11.4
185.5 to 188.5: 12.5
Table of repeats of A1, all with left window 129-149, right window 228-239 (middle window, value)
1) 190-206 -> 0.189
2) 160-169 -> -0.077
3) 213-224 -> 0.042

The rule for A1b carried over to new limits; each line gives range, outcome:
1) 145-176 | 12.6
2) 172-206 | 10.5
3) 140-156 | 13.6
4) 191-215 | 9.78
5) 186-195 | 11.4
